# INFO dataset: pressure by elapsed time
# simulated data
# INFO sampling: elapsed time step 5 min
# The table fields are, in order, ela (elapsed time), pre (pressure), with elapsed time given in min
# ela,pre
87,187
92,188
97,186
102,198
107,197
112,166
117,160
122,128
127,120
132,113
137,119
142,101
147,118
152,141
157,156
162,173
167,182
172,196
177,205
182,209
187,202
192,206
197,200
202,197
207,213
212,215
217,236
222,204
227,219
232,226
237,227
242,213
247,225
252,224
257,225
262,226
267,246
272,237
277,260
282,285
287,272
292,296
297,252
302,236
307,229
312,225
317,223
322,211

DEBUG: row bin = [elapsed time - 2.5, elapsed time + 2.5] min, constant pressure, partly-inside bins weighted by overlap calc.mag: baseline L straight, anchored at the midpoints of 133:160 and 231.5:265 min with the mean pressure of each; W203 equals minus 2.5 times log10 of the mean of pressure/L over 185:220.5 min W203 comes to -0.16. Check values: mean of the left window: 127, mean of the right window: 224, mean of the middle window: 210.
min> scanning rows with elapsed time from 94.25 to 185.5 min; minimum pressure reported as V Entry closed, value 101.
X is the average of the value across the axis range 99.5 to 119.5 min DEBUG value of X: 180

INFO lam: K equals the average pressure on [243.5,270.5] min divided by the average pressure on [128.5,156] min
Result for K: 1.90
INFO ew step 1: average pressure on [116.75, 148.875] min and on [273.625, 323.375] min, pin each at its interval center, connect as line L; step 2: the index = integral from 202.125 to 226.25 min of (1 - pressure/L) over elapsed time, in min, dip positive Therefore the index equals -4.14 min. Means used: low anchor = 120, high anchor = 250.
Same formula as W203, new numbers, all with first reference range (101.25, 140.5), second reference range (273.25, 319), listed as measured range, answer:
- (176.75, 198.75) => -0.10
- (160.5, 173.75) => -0.05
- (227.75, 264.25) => -0.01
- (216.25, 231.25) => -0.05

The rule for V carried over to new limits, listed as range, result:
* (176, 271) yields 197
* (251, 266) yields 224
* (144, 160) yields 118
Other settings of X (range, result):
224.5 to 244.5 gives 221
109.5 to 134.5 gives 137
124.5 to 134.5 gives 116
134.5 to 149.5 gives 113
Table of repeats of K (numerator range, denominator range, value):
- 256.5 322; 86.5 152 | 1.63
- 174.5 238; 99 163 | 1.46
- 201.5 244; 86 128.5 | 1.28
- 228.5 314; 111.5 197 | 1.51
